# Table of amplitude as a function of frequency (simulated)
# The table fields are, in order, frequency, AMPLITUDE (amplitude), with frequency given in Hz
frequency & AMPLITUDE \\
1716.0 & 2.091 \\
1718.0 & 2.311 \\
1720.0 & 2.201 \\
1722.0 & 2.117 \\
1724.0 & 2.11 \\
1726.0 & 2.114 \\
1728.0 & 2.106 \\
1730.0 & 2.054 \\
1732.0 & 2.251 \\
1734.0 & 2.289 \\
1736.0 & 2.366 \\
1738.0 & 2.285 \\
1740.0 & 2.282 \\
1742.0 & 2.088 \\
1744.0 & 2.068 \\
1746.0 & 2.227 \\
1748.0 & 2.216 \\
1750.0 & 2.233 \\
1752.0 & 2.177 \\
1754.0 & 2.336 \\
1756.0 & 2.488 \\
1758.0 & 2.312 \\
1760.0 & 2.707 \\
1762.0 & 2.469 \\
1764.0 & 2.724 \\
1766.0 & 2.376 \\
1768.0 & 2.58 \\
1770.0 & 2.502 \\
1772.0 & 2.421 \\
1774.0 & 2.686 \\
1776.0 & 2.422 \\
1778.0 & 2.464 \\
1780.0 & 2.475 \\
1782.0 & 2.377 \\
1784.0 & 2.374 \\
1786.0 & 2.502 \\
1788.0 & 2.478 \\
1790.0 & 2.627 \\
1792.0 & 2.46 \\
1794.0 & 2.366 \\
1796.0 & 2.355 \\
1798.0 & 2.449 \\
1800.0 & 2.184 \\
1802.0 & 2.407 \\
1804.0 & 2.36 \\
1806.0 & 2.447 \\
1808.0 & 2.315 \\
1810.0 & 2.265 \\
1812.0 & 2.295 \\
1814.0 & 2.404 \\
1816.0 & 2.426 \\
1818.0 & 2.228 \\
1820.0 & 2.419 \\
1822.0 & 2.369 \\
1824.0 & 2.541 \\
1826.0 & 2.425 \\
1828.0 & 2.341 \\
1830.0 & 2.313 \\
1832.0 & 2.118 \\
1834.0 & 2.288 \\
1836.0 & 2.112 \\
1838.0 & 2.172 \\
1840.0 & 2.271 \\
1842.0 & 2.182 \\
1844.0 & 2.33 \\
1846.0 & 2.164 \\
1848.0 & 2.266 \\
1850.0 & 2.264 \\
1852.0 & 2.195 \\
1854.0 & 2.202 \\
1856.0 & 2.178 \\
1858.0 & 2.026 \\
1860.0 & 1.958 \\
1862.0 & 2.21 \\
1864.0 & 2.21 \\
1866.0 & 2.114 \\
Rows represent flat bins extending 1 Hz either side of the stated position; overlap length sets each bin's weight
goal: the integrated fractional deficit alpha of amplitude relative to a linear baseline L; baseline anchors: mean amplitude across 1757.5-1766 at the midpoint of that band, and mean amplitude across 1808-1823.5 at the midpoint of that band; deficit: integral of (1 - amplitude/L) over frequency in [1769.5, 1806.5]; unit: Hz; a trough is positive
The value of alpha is 0.2 Hz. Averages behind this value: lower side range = 2.55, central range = 2.44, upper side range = 2.35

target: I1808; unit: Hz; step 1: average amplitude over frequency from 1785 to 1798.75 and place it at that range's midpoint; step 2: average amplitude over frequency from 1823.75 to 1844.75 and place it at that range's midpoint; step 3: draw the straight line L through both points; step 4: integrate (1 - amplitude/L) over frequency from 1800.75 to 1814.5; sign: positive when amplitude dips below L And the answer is 0.2 Hz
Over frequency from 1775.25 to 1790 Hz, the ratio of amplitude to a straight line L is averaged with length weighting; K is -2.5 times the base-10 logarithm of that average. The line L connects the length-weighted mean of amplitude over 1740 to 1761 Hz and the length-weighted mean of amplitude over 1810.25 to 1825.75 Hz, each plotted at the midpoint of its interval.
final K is -0.06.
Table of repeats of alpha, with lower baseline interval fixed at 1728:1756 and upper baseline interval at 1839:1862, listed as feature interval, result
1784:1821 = -3.1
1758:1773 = -2.1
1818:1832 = -1.1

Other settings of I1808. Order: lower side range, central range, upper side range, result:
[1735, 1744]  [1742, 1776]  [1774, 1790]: -0.8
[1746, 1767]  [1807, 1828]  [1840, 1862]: -1.0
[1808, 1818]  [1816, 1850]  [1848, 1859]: -0.4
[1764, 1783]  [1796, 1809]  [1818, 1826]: 0.5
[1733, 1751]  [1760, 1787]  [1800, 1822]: -2.5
